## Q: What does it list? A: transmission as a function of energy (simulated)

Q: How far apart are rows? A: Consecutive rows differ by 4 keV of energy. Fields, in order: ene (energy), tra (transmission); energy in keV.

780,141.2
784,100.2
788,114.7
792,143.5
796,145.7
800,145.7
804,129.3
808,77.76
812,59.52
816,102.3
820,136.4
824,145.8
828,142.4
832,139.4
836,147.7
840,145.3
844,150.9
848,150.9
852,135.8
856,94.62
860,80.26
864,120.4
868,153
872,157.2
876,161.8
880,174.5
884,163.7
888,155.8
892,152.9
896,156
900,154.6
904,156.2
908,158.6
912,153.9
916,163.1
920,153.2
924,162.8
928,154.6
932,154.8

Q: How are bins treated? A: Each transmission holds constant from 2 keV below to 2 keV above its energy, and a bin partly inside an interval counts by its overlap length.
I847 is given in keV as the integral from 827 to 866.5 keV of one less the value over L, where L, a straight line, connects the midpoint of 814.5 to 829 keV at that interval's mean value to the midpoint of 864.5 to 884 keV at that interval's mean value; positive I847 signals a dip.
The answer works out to 3.6 keV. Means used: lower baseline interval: 132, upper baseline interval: 159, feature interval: 131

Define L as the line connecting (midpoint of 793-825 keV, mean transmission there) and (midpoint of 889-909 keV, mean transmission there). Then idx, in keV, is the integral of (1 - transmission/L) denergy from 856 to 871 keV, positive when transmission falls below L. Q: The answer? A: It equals 2.5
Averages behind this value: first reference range 118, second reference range 156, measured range 117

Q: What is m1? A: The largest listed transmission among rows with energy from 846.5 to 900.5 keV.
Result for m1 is 174.5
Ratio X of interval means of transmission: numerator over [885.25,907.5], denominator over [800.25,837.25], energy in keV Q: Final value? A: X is 1.29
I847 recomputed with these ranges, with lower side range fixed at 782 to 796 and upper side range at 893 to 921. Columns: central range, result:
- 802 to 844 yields 3.0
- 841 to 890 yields 1.1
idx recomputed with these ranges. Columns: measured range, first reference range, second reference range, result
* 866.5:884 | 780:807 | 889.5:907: -1.49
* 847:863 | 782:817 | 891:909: 2.68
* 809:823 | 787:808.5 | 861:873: 3.27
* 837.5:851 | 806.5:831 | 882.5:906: -2.19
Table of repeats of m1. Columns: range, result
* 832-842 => 147.7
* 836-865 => 150.9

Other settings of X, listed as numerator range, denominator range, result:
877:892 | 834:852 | 1.11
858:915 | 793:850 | 1.15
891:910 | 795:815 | 1.42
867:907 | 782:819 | 1.39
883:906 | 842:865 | 1.28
